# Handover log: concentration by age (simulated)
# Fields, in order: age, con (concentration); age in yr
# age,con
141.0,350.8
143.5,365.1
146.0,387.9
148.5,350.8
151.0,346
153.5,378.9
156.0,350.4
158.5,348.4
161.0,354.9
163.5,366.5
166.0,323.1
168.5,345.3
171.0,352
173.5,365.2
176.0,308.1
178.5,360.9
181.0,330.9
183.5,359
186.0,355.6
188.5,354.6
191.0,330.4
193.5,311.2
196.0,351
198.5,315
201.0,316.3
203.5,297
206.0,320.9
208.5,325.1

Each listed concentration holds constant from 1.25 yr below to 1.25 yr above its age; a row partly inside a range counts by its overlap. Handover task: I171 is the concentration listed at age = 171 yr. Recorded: 352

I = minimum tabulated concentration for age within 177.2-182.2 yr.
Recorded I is 330.9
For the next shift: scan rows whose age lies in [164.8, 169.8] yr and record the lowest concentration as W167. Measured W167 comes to 323.1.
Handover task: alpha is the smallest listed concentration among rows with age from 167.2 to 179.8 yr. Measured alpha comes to 308.1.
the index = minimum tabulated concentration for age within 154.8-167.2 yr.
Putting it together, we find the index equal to 323.1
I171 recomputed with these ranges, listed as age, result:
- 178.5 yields 360.9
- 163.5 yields 366.5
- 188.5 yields 354.6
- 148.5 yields 350.8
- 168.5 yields 345.3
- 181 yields 330.9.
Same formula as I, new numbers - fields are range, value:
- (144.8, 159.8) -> 346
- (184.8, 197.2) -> 311.2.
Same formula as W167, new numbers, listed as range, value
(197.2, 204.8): 297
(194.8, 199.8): 315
